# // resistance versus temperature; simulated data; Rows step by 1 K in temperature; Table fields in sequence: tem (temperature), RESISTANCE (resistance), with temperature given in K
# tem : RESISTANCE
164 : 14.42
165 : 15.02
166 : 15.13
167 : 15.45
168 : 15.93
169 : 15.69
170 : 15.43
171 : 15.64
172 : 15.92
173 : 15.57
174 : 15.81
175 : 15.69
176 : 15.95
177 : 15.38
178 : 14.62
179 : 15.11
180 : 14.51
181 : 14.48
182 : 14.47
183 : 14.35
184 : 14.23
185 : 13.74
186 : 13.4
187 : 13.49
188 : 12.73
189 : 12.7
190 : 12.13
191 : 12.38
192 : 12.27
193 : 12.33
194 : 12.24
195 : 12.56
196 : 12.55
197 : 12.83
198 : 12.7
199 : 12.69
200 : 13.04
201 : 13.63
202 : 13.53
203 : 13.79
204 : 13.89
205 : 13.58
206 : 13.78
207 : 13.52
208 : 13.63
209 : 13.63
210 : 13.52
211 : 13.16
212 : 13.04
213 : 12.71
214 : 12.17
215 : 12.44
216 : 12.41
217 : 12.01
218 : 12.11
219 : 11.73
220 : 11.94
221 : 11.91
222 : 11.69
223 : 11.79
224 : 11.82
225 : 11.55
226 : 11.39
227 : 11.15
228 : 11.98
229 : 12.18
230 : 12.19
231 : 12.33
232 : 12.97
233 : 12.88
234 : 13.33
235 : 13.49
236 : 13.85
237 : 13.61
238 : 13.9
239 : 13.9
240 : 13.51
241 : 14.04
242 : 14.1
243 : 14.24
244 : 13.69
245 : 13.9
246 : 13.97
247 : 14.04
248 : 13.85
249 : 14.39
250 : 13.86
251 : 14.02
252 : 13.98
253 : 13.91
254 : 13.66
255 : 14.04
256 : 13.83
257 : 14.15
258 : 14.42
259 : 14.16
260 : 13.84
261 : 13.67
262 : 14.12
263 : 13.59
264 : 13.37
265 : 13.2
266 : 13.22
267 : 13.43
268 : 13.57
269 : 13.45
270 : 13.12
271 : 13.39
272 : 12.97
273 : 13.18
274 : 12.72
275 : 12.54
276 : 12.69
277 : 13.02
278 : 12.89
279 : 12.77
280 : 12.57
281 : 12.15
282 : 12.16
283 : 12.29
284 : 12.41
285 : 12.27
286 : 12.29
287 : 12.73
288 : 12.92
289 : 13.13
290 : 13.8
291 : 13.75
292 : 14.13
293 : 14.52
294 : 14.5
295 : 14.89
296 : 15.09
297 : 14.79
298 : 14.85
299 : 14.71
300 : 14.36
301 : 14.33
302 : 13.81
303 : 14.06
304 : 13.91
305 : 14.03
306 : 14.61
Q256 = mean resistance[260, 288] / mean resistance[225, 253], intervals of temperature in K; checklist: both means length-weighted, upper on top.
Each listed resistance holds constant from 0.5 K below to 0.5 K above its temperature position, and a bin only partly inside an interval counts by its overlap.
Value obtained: 1.0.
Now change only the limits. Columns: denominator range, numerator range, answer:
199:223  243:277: 1.06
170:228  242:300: 1.02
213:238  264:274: 1.08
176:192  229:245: 0.97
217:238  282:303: 1.12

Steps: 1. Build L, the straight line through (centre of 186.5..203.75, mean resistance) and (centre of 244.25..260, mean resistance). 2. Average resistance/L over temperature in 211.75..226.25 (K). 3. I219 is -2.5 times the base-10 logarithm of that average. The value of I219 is 0.109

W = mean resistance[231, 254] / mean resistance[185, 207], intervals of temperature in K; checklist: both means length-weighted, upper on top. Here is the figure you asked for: 1.06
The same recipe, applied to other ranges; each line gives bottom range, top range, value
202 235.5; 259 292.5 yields 1.04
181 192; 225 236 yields 0.93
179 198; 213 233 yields 0.91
